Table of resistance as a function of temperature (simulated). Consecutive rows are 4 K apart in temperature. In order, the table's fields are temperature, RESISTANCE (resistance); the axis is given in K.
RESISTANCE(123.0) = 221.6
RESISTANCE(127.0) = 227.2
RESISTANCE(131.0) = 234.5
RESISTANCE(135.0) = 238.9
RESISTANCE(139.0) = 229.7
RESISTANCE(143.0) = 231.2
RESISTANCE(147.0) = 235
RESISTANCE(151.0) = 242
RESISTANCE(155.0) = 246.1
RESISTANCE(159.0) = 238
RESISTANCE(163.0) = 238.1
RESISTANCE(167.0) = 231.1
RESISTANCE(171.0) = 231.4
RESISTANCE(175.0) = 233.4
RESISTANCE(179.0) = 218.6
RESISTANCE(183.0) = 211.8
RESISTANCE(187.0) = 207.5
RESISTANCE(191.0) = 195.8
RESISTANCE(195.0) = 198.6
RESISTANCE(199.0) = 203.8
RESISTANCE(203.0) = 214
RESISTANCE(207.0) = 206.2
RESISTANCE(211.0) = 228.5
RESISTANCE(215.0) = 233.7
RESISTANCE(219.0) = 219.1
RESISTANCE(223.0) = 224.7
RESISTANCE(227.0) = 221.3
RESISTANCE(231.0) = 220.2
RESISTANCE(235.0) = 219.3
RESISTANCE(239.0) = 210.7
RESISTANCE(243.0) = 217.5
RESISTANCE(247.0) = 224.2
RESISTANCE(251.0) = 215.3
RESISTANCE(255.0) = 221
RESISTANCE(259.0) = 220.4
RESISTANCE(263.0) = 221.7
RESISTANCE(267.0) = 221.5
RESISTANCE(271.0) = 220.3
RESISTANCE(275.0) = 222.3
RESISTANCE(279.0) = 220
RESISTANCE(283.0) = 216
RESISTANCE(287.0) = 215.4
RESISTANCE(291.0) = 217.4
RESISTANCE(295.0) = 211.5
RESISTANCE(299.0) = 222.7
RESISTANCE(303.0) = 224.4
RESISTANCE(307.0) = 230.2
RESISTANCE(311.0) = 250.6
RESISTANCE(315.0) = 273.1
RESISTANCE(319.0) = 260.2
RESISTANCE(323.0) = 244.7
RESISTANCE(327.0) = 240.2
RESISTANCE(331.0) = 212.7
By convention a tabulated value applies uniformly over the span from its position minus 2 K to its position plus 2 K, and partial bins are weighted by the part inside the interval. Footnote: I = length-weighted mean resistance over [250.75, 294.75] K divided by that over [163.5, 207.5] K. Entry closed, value 1.0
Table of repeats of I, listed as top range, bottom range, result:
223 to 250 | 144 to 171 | 0.92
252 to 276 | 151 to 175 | 0.93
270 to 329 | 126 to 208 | 1.03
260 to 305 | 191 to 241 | 1.02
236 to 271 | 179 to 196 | 1.07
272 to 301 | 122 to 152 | 0.94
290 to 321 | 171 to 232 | 1.10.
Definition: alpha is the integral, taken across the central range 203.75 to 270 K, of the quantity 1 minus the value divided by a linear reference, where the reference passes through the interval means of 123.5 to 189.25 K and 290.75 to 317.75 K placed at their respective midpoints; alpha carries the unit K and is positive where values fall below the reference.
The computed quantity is 3.6 K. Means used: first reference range 231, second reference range 235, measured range 220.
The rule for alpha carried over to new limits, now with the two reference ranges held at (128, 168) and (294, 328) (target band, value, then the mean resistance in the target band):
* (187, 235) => 4.65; 215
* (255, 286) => 2.50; 220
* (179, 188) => 0.96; 212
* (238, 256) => 1.58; 218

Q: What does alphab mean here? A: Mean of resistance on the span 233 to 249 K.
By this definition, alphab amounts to 218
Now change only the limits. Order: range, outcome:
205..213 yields 217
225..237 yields 220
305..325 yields 252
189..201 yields 199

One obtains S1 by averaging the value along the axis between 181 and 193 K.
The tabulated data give 205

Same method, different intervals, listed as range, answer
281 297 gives 215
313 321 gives 267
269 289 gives 219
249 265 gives 220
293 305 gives 220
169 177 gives 232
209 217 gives 231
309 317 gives 262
